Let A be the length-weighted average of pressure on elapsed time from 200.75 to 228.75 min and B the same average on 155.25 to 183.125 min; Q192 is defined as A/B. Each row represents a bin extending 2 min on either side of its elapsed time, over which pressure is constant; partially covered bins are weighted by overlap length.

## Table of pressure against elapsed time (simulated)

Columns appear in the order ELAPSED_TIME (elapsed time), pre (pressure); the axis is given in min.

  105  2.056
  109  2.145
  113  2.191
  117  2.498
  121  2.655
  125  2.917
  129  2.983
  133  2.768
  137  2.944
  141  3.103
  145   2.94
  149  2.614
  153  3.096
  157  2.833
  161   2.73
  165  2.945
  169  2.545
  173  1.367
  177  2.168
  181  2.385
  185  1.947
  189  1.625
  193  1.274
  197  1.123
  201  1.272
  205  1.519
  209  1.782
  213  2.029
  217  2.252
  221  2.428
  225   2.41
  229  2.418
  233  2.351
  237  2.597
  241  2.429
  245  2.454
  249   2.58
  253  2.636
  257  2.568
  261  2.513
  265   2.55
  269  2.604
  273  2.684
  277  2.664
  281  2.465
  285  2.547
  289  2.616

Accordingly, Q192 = 0.8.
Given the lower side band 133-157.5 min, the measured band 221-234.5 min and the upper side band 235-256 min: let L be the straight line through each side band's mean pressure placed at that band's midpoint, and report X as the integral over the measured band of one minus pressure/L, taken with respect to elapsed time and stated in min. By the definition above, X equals 1.1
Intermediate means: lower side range 2.91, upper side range 2.54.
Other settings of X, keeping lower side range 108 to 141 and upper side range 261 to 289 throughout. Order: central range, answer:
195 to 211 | 7.3 min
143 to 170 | -1.7 min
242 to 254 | 0.3 min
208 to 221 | 2.6 min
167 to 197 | 9.0 min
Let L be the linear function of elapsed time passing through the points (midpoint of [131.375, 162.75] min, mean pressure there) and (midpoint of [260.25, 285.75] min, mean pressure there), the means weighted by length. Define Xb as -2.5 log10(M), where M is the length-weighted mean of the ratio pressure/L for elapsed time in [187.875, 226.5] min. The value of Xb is 0.47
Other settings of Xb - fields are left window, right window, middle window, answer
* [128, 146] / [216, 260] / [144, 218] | 0.29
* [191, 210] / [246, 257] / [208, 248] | -0.16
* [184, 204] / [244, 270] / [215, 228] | -0.23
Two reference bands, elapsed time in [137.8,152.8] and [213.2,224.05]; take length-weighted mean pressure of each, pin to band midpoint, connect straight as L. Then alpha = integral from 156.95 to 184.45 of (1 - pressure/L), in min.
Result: 3.4 min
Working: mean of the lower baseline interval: 2.92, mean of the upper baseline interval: 2.3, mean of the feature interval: 2.37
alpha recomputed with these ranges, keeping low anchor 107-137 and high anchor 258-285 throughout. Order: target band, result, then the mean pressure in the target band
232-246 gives 0.7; 2.47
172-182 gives 2.3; 1.99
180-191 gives 2.8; 1.95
